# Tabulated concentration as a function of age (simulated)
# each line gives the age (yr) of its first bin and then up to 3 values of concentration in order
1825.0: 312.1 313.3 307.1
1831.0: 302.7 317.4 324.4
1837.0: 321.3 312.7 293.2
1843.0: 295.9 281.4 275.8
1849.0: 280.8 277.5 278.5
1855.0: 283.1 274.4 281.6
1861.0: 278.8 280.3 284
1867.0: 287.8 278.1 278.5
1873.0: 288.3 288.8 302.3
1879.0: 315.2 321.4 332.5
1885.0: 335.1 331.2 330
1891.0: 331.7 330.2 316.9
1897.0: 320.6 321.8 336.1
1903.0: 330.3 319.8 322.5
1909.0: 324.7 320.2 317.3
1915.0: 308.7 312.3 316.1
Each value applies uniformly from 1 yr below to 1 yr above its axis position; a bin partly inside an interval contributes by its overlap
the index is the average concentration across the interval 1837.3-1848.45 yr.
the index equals 293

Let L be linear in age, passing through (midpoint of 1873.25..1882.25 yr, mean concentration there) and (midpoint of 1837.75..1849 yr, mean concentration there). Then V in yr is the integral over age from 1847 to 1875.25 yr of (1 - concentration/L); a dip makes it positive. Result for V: 1.7 yr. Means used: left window 291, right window 306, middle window 281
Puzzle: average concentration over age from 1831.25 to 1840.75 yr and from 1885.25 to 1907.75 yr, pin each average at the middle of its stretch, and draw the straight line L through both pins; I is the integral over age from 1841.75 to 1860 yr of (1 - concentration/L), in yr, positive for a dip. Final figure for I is 2.1 yr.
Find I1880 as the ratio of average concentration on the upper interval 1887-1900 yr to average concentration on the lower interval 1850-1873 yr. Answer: 1.2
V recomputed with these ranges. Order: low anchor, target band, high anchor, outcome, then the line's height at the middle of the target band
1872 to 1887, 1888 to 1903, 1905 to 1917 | -0.5 yr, 316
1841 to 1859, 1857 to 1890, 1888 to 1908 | 0.4 yr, 303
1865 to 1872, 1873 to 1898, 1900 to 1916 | -1.7 yr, 299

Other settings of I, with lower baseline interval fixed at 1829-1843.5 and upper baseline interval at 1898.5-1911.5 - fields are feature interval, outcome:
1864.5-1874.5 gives 1.07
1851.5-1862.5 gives 1.24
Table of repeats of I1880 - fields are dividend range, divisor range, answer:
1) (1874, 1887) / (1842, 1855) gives 1.13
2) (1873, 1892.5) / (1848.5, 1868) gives 1.14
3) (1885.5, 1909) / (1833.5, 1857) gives 1.12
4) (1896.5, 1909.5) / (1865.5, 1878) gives 1.13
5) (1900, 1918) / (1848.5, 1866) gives 1.15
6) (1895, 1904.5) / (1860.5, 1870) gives 1.16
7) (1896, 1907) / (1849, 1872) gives 1.16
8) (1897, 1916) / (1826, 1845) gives 1.05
